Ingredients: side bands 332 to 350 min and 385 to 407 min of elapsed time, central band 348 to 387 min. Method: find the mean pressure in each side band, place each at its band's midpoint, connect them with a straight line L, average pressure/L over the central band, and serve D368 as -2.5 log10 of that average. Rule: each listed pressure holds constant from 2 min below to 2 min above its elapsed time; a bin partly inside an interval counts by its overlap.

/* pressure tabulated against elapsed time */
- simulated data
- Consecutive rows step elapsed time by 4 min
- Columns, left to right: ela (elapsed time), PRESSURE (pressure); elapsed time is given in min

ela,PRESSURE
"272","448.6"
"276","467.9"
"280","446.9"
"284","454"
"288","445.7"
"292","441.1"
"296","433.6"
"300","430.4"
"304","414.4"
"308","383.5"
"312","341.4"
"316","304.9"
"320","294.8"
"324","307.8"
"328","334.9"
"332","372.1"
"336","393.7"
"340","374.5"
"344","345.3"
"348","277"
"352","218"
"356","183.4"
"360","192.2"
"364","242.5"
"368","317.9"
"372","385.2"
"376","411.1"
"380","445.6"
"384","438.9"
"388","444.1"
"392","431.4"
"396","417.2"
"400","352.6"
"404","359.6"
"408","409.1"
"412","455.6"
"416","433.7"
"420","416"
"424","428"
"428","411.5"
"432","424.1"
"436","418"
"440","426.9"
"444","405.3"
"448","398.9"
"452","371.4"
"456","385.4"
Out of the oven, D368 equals 0.19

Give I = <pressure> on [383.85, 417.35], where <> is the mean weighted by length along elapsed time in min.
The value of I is 414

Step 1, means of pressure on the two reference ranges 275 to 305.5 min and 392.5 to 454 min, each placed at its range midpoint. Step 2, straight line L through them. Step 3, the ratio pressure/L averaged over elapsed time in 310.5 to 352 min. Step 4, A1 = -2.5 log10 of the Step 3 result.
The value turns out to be 0.29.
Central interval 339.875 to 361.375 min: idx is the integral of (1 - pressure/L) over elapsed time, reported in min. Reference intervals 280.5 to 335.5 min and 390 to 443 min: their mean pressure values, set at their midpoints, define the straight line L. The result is 7.48 min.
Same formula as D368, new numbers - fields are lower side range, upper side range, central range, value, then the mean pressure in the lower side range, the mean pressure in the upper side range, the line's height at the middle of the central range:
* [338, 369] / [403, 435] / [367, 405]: -0.18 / 267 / 419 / 343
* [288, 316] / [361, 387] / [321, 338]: 0.12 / 403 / 369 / 390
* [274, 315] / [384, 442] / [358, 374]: 0.42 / 423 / 417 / 419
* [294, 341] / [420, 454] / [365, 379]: 0.05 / 365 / 411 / 386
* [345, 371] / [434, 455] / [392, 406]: -0.20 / 248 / 403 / 322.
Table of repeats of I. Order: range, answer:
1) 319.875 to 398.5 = 343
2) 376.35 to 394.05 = 437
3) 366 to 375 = 358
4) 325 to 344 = 363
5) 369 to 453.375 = 413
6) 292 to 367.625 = 328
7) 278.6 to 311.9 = 426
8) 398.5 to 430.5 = 409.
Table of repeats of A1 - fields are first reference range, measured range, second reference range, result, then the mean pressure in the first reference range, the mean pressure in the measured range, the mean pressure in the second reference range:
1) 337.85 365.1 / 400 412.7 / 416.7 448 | -0.07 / 263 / 394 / 418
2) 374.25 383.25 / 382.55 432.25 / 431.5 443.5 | 0.02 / 430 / 417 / 421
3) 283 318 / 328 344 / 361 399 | 0.07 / 404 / 370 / 386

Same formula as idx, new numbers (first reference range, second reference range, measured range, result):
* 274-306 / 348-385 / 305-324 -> 3.18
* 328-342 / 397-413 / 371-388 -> -1.76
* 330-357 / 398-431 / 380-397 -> -2.80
